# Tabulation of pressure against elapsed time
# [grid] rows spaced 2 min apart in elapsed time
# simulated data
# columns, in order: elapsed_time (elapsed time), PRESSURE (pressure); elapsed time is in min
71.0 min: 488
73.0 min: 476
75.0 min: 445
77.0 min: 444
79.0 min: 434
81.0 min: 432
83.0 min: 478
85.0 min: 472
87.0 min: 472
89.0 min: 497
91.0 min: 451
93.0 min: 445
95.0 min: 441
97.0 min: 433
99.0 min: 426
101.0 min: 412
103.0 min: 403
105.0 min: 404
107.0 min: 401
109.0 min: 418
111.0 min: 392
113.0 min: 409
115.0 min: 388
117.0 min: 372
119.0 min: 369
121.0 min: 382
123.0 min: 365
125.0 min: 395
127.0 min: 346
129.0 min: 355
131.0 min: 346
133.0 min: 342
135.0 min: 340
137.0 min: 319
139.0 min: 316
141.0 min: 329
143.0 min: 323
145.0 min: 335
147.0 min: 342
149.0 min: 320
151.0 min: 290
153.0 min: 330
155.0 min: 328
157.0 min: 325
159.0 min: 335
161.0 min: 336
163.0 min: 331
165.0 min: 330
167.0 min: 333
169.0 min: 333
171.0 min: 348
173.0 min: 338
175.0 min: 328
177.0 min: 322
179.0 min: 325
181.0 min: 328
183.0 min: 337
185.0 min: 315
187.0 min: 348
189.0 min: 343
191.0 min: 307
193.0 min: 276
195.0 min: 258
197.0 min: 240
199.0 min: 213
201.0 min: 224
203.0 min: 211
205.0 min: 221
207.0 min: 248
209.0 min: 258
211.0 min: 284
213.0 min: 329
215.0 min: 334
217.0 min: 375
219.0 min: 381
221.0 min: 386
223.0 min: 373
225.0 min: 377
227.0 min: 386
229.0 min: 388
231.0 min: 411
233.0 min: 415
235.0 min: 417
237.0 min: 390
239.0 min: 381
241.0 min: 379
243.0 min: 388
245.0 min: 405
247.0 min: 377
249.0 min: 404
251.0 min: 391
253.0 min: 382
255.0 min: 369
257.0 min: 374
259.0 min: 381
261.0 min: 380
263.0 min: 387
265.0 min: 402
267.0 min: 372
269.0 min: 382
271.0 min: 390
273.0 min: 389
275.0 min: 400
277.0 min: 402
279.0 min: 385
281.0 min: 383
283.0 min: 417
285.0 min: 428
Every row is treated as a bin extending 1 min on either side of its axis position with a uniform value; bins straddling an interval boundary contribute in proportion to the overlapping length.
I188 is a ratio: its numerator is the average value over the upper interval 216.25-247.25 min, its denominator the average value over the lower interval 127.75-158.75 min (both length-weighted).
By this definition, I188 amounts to 1.2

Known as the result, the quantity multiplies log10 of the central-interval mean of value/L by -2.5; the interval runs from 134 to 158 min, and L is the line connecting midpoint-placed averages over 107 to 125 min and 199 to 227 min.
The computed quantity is 0.12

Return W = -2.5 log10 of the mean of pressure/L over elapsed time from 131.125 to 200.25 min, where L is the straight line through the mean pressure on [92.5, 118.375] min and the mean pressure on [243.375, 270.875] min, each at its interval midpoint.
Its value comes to 0.24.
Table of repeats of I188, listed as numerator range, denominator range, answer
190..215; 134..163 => 0.79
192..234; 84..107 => 0.71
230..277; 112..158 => 1.13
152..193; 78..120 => 0.77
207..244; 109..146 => 1.02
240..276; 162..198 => 1.21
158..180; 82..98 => 0.72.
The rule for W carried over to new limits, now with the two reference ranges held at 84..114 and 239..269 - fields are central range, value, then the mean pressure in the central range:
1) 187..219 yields 0.386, 280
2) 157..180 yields 0.230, 332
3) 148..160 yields 0.278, 321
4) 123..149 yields 0.228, 341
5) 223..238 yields -0.011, 396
